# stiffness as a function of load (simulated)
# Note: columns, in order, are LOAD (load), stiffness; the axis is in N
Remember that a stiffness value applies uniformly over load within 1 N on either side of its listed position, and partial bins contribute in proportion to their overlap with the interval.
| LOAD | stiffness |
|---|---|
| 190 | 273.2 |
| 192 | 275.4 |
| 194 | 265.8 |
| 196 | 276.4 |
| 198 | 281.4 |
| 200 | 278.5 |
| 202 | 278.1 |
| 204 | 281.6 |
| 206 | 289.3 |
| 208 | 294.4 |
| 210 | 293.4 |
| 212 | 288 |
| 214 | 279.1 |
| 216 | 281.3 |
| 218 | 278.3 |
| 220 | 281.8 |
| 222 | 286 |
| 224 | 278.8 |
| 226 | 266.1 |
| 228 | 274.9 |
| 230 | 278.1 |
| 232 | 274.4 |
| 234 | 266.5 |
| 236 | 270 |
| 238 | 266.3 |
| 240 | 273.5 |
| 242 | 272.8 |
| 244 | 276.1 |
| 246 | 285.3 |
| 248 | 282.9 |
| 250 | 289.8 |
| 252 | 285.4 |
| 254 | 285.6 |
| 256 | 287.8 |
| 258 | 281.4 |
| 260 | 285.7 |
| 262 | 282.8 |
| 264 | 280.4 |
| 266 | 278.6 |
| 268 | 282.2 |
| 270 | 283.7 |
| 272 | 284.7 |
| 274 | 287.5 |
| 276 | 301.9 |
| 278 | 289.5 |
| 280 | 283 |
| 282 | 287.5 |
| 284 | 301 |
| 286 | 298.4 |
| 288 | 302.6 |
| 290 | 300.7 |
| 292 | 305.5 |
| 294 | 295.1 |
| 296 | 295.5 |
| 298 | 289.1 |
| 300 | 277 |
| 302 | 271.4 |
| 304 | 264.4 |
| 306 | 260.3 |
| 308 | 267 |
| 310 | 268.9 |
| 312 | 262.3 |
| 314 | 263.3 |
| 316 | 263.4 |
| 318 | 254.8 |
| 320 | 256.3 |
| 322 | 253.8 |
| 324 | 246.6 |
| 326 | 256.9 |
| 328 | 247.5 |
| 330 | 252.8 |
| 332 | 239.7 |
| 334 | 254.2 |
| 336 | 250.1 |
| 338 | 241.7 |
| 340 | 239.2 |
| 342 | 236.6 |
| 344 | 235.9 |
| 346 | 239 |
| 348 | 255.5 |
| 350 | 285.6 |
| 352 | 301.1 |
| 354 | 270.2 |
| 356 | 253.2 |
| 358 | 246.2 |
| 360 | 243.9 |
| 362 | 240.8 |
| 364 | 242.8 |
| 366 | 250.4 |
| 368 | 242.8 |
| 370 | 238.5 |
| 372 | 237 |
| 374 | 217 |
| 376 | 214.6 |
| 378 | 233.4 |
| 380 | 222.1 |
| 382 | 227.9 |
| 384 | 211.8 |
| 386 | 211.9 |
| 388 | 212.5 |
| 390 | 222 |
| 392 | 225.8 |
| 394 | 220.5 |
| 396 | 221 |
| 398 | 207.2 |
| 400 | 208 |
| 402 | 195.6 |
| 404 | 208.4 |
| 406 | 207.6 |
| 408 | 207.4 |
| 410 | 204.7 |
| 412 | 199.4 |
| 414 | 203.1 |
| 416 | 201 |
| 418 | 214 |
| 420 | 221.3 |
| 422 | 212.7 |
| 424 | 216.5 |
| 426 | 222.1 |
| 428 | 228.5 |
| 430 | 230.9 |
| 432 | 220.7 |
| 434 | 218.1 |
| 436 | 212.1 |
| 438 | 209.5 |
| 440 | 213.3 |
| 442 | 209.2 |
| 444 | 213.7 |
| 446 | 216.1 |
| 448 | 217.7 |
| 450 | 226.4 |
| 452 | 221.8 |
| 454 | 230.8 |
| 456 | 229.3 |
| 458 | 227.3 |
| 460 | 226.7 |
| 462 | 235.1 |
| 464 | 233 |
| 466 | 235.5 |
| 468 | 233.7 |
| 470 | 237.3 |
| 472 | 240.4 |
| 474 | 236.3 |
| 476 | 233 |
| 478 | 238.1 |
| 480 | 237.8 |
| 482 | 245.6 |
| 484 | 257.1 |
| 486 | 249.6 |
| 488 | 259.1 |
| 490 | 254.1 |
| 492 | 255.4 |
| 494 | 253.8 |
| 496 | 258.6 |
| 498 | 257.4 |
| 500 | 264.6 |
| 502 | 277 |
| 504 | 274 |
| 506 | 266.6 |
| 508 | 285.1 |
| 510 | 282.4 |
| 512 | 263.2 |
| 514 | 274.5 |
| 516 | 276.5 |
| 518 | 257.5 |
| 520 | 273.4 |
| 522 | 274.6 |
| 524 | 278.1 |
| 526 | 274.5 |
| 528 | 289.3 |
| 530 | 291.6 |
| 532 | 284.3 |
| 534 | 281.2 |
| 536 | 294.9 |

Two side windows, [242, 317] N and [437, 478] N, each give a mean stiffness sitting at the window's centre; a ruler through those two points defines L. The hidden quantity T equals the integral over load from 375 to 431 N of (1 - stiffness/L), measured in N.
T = 6.7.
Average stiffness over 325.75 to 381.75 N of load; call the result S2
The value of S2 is 246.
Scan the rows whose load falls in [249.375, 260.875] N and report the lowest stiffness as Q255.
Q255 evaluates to 281.4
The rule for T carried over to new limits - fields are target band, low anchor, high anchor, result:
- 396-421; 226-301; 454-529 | 5.5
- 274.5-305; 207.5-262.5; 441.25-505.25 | -2.2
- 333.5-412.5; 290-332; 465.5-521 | 9.5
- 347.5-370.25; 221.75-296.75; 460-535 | 1.5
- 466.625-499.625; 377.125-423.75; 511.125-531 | 1.2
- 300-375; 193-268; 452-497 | 2.8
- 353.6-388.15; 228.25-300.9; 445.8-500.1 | 3.7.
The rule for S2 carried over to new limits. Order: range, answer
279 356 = 268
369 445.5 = 216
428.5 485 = 228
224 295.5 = 284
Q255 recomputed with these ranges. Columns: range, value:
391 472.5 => 195.6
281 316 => 260.3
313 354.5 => 235.9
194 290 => 265.8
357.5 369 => 240.8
